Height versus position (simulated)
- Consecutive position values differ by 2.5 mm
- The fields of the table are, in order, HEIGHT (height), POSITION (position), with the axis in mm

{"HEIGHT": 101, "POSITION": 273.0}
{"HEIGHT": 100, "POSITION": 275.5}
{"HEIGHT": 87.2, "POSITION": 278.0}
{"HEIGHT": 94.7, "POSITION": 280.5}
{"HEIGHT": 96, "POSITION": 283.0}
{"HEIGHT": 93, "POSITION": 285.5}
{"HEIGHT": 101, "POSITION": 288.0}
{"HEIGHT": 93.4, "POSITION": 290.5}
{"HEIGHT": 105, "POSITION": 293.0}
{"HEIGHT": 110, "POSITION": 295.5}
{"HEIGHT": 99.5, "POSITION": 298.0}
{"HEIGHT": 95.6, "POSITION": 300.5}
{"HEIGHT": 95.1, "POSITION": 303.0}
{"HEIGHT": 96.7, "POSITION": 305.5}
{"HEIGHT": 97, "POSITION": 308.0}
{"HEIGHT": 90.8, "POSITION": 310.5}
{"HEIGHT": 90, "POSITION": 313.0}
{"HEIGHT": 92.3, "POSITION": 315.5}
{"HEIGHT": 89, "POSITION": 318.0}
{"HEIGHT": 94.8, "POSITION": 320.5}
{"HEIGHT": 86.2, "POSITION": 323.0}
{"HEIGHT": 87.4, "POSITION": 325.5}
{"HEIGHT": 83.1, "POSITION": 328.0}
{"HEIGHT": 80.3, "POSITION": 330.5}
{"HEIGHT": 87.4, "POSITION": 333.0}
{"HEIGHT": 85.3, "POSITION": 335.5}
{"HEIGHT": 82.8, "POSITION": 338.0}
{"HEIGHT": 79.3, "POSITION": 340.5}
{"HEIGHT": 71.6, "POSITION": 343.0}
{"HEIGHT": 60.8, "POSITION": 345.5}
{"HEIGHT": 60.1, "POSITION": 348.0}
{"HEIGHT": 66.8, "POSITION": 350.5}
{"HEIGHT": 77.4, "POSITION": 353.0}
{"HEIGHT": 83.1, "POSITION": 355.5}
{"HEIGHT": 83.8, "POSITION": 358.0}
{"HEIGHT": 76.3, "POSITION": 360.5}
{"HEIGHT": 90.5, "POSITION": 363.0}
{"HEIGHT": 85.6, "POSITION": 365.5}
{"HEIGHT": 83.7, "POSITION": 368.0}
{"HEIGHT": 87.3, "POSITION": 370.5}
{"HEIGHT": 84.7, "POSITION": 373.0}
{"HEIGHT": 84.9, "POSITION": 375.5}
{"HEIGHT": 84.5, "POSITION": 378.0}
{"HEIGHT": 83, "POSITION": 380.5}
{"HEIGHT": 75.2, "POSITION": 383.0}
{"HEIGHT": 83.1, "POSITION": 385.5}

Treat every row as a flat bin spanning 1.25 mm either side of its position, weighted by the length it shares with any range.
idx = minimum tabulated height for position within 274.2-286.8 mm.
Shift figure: 87.2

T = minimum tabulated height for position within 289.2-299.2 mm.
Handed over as 93.4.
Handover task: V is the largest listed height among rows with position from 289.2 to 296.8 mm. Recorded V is 110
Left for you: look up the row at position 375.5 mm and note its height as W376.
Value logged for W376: 84.9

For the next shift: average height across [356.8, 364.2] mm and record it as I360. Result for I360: 83.5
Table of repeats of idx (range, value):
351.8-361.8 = 76.3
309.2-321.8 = 89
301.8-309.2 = 95.1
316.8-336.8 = 80.3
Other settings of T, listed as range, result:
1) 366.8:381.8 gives 83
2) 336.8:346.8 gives 60.8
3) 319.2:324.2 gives 86.2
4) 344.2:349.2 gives 60.1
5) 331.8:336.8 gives 85.3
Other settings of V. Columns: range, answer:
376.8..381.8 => 84.5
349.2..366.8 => 90.5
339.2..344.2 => 79.3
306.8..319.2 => 97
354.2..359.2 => 83.8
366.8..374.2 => 87.3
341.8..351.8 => 71.6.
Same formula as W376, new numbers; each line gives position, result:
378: 84.5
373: 84.7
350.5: 66.8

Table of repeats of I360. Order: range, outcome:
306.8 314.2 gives 92.6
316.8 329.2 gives 88.1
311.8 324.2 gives 90.5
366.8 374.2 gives 85.2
